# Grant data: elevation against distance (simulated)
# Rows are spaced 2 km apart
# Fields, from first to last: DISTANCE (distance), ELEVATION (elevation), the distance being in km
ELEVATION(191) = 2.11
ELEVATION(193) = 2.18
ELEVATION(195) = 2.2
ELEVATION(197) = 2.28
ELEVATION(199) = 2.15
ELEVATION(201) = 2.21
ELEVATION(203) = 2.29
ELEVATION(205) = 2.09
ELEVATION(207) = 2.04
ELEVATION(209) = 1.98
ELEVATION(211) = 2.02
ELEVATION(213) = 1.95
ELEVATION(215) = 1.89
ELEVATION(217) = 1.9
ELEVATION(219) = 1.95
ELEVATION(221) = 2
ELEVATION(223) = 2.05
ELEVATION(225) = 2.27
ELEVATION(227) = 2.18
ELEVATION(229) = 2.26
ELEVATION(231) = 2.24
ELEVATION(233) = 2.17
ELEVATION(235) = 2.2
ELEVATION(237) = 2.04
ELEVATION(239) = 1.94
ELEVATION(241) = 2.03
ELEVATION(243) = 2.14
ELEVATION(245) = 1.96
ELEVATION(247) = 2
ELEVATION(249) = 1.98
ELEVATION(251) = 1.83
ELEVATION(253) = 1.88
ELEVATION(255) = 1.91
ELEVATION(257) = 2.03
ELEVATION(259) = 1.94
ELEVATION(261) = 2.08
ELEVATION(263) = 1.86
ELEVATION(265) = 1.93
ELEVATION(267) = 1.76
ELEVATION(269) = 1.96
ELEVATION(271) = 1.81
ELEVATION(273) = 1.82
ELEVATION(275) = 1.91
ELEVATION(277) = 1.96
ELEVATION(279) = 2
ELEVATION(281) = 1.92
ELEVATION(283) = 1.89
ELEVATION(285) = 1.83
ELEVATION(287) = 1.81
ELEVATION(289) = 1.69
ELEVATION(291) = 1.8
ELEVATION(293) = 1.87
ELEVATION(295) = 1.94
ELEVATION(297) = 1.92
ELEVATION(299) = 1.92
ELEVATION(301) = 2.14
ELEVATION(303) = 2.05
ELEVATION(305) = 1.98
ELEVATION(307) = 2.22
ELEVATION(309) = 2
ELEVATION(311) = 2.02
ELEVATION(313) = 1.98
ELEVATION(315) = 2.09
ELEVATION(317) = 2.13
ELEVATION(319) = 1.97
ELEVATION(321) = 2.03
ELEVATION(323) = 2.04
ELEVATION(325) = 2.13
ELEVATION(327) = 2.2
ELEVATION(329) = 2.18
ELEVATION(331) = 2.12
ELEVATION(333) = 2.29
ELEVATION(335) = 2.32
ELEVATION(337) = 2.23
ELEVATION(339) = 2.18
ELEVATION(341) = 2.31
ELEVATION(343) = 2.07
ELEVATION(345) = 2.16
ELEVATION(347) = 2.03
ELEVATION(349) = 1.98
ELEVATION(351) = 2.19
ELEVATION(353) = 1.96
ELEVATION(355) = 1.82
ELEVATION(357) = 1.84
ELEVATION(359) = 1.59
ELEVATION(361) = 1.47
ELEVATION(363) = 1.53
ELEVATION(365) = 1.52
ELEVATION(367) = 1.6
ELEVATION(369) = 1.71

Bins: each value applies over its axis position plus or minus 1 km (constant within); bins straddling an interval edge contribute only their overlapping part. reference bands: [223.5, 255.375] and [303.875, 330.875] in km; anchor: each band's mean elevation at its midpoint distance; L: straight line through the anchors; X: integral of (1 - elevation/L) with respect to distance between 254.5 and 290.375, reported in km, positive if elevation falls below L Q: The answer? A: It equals 3.07 km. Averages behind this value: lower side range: 2.07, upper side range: 2.08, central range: 1.89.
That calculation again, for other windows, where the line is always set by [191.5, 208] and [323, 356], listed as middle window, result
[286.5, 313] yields 2.4 km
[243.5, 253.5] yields 1.0 km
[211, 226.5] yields 1.2 km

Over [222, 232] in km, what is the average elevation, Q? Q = 2.2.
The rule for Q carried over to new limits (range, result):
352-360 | 1.8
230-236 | 2.2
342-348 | 2.09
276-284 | 1.94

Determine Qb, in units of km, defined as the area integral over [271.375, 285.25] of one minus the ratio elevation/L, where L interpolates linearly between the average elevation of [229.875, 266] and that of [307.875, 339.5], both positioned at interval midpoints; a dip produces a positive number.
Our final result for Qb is 1.0 km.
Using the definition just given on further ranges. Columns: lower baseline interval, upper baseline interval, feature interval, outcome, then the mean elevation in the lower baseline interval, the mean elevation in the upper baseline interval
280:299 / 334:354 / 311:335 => -0.9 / 1.86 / 2.14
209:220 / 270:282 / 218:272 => -2.5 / 1.95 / 1.9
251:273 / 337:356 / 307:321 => -0.2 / 1.91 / 2.09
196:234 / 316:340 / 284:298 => 2.0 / 2.1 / 2.15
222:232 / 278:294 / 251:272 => 0.9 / 2.2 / 1.85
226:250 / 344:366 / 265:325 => 0.4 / 2.1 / 1.83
